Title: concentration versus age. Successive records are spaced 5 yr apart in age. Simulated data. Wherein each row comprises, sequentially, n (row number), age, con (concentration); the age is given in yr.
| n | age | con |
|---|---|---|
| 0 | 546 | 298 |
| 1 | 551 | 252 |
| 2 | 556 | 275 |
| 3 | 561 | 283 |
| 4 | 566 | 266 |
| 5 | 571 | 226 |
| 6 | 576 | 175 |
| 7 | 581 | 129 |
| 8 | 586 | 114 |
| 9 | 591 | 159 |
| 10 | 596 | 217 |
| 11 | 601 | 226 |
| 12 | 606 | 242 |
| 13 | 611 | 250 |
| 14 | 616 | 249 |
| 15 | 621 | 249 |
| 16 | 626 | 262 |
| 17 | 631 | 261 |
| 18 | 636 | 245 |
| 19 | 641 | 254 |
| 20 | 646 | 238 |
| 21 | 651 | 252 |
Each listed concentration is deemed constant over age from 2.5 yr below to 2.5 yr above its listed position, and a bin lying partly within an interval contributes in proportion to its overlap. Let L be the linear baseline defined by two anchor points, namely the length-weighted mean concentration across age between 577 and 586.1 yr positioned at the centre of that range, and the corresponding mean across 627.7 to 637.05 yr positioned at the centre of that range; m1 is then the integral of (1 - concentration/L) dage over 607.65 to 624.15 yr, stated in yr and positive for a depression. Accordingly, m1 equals -2.7 yr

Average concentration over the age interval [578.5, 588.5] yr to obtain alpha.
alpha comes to 122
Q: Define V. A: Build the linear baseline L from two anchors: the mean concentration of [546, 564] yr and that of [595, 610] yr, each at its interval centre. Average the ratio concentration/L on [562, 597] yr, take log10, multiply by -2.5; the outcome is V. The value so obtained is 0.33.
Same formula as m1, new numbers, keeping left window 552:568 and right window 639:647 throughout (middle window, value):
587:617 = 4.9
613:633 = -0.1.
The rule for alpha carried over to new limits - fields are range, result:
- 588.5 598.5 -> 188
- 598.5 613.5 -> 239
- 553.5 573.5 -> 262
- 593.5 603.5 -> 222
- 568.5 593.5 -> 161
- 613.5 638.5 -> 253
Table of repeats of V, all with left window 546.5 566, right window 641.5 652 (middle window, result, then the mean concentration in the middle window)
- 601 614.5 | 0.06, 243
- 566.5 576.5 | 0.22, 219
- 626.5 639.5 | -0.02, 254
